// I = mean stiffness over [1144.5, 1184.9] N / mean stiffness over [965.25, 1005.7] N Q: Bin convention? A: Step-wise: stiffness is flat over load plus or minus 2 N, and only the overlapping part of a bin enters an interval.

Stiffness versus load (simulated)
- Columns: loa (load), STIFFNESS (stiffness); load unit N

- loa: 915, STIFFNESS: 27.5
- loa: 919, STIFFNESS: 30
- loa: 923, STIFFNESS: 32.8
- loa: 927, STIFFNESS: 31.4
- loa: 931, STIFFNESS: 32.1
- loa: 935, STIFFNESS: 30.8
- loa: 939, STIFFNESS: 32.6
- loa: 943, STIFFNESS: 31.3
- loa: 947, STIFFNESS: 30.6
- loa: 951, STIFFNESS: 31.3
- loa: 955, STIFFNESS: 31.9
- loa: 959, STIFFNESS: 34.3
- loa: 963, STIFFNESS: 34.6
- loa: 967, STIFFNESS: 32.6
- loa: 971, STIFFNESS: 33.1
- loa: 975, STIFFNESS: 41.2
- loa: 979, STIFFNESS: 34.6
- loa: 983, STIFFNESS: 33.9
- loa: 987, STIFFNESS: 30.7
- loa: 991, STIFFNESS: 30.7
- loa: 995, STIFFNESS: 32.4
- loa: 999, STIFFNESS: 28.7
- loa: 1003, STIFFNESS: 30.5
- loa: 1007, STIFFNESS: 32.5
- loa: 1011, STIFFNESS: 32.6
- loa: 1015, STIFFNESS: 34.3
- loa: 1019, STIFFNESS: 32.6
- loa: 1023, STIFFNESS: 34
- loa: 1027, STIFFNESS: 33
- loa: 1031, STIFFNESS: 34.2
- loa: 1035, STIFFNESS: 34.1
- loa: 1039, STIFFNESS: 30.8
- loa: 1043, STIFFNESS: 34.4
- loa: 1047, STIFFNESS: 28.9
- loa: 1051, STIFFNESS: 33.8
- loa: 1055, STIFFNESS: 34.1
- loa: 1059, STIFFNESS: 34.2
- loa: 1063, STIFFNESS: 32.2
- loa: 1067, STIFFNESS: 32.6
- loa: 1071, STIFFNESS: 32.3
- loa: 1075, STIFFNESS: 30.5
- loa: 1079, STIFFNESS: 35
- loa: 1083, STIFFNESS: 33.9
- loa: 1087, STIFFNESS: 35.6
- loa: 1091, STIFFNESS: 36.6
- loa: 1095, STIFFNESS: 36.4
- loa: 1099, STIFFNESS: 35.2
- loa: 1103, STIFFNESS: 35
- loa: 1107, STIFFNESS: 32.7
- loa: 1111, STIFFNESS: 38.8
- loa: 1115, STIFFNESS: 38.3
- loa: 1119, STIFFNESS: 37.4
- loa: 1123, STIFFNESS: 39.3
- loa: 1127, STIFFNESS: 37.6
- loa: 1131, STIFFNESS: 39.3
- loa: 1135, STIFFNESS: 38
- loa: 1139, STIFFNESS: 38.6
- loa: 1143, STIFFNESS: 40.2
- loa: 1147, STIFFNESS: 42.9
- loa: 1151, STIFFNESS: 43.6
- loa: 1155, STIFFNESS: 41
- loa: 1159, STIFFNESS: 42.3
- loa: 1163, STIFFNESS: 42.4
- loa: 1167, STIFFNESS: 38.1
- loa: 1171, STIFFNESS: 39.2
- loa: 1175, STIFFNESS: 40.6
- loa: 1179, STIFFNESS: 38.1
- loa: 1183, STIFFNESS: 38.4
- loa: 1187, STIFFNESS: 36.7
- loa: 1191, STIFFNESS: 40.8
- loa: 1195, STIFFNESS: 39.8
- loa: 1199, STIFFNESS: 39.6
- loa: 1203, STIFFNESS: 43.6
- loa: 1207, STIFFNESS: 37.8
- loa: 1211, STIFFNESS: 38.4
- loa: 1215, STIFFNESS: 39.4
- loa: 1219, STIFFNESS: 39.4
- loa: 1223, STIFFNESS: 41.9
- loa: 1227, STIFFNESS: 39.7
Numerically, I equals 1.2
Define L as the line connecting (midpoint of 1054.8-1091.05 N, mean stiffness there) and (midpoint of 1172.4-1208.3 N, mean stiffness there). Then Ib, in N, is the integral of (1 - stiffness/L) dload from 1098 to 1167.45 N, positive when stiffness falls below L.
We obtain -4.5 N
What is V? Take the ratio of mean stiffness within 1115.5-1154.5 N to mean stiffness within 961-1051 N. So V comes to 1.2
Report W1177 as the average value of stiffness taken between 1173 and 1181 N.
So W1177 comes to 39.4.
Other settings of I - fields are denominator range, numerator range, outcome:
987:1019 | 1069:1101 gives 1.09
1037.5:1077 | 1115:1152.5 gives 1.22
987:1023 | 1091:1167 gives 1.22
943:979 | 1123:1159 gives 1.20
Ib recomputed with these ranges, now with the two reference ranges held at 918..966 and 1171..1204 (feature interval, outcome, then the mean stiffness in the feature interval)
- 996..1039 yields 2.24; 32.6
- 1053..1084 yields 2.44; 33.1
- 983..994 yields 0.66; 31.4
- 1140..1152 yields -1.11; 41.8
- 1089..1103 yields 0.32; 35.9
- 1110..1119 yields -0.23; 38.3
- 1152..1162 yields -0.86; 41.9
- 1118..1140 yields -0.37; 38.4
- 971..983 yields -1.21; 36.4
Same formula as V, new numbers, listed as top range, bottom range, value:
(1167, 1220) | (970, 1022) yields 1.19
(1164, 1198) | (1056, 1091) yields 1.17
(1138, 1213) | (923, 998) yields 1.23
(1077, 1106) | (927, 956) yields 1.12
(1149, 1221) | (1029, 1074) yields 1.22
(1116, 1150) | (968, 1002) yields 1.19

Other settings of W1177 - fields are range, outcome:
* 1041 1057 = 32.8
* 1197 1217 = 39.8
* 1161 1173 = 39.9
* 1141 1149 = 41.5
